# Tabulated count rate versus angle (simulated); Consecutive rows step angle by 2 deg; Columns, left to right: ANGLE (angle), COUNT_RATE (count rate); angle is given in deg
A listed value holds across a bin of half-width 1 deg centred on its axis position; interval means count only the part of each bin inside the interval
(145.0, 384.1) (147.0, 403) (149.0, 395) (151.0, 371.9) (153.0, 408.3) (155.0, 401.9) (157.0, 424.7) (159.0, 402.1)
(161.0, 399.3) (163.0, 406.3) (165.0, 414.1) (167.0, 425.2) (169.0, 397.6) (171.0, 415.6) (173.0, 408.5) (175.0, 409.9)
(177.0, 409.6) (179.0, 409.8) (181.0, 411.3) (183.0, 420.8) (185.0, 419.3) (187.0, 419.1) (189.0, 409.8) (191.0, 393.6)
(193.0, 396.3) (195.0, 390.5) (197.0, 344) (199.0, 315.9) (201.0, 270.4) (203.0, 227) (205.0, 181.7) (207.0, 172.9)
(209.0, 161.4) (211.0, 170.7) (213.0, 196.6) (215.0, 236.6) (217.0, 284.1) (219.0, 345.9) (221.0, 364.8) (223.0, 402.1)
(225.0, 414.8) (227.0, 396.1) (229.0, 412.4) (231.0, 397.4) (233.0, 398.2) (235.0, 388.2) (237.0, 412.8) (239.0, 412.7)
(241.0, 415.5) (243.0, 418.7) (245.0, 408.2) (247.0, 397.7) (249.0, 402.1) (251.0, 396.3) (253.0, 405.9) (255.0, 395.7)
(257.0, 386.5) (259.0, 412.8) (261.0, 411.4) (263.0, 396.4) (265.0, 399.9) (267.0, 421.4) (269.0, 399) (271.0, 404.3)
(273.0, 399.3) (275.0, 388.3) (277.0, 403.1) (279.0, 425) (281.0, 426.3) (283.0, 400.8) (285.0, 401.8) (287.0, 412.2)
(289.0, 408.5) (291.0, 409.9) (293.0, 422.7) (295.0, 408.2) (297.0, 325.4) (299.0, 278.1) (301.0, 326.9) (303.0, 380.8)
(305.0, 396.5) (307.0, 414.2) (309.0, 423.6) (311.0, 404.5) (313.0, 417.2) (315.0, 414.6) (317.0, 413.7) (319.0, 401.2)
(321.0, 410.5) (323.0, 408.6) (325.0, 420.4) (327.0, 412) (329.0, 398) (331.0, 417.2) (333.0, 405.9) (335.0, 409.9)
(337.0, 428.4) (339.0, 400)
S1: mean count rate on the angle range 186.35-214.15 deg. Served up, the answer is 287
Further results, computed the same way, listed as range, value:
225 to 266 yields 404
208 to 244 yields 346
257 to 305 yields 394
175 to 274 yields 365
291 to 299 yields 375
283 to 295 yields 410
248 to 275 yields 402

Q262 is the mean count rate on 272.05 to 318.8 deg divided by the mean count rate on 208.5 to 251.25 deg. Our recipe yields 1.11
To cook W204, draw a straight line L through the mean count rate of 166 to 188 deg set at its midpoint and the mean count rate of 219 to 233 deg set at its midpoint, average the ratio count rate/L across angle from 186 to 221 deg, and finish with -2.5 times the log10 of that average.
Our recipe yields 0.35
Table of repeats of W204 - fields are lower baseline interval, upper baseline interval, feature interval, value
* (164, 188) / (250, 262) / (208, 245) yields 0.167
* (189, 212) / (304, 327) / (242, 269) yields -0.177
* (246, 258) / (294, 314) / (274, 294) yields -0.068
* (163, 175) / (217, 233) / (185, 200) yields 0.046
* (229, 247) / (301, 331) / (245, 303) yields 0.030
